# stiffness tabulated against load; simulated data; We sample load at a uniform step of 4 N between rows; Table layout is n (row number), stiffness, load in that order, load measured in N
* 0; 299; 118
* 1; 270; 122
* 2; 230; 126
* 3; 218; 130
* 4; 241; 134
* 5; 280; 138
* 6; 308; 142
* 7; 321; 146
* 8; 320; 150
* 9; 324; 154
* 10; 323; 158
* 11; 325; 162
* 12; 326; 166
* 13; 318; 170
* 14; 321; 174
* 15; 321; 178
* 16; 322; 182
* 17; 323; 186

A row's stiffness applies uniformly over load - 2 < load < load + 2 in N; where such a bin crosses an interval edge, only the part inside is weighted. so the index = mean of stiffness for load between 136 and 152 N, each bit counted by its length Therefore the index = 307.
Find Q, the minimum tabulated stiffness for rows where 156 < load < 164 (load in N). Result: 323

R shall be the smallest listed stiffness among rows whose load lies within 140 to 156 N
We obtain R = 308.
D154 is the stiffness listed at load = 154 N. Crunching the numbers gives 324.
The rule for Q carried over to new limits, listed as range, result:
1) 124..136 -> 218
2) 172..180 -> 321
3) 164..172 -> 318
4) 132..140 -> 241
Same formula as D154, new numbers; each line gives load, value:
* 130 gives 218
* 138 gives 280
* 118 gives 299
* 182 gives 322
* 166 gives 326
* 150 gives 320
